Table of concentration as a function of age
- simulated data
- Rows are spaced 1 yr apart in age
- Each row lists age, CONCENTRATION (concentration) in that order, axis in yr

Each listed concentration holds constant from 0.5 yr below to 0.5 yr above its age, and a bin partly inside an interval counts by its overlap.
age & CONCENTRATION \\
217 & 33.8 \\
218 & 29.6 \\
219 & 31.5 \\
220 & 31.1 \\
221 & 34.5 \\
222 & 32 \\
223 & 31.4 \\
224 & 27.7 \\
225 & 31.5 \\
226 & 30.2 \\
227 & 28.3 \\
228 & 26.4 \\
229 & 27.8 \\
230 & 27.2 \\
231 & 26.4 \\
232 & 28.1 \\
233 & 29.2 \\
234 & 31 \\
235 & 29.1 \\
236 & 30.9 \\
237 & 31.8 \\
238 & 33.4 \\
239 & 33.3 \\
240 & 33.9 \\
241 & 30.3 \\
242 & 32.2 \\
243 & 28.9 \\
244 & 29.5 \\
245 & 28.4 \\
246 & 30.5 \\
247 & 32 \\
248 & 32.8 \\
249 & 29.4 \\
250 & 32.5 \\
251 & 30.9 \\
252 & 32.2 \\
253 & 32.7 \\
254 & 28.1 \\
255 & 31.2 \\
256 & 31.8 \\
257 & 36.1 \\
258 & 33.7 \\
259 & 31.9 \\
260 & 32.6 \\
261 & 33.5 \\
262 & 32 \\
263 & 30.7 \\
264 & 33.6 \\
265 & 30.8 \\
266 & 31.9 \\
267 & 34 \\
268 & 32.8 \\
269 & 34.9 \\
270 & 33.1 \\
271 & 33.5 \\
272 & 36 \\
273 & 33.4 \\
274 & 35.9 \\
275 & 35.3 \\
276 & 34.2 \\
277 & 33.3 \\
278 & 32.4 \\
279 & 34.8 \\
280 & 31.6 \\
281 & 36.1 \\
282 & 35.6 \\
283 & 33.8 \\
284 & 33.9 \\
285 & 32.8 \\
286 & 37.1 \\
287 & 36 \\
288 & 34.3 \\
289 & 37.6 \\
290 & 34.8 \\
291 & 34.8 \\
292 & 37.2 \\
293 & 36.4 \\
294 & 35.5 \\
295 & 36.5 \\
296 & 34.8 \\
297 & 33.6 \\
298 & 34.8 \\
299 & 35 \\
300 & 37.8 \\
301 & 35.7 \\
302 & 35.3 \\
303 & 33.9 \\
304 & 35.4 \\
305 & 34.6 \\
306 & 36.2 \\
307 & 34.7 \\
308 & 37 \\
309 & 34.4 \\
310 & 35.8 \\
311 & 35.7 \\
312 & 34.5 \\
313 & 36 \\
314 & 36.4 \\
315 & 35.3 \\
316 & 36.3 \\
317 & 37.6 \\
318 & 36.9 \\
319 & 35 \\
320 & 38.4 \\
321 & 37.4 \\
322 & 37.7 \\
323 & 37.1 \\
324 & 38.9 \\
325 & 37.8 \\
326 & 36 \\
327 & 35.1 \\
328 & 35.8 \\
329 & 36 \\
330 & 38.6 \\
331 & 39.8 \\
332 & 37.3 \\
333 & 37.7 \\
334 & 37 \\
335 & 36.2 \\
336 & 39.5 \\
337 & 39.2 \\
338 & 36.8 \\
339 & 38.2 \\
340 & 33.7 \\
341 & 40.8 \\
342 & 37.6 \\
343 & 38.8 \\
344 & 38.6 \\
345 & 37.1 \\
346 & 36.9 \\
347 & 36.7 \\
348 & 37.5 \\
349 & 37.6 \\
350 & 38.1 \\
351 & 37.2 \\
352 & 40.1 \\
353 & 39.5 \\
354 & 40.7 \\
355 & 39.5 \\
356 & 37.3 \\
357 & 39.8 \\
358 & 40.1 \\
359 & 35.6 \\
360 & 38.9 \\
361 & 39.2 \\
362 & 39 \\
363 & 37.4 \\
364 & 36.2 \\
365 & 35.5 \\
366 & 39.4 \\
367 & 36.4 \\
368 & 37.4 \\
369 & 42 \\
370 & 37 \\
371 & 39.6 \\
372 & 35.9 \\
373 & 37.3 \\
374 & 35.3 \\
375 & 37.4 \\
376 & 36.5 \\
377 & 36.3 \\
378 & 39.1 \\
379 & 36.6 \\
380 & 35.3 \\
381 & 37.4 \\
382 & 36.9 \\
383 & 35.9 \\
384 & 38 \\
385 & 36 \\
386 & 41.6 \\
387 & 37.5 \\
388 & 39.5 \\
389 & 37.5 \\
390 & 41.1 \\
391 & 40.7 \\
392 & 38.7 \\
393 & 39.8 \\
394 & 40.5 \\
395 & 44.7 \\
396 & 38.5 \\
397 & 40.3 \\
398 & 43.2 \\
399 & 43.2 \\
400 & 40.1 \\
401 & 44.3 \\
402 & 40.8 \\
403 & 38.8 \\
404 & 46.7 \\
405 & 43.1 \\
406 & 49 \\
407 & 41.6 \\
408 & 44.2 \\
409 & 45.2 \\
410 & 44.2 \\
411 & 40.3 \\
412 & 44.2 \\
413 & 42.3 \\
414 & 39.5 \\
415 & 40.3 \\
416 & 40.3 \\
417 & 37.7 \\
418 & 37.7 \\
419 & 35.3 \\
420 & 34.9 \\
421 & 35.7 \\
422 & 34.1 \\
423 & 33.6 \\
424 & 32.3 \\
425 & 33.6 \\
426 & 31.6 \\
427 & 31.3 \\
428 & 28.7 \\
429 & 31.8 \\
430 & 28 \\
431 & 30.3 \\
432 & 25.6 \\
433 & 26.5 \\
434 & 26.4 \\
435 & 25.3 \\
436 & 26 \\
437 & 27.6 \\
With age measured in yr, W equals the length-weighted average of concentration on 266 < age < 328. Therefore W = 35.4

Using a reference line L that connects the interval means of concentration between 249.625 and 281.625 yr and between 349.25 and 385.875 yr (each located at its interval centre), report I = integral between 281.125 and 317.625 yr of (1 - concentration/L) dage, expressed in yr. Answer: -0.90 yr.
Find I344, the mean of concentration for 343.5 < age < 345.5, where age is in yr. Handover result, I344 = 37.9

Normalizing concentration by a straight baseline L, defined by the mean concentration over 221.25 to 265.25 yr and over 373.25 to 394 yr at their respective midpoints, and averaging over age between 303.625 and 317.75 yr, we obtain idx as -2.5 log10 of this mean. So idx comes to -0.05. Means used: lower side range 30.9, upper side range 37.9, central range 35.7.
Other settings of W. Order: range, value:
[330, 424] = 38.9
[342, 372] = 38.2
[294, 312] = 35.3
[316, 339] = 37.4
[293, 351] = 36.6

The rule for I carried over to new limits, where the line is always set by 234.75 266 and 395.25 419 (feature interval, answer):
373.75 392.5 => 1.2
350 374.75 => 0.5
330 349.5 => -0.1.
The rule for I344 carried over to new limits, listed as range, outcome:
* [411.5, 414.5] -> 42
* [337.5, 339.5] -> 37.5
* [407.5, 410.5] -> 44.5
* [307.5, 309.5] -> 35.7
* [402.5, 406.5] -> 44.4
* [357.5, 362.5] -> 38.6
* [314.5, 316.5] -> 35.8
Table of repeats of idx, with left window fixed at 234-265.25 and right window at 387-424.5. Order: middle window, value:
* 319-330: -0.04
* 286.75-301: -0.05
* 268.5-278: -0.04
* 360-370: 0.00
